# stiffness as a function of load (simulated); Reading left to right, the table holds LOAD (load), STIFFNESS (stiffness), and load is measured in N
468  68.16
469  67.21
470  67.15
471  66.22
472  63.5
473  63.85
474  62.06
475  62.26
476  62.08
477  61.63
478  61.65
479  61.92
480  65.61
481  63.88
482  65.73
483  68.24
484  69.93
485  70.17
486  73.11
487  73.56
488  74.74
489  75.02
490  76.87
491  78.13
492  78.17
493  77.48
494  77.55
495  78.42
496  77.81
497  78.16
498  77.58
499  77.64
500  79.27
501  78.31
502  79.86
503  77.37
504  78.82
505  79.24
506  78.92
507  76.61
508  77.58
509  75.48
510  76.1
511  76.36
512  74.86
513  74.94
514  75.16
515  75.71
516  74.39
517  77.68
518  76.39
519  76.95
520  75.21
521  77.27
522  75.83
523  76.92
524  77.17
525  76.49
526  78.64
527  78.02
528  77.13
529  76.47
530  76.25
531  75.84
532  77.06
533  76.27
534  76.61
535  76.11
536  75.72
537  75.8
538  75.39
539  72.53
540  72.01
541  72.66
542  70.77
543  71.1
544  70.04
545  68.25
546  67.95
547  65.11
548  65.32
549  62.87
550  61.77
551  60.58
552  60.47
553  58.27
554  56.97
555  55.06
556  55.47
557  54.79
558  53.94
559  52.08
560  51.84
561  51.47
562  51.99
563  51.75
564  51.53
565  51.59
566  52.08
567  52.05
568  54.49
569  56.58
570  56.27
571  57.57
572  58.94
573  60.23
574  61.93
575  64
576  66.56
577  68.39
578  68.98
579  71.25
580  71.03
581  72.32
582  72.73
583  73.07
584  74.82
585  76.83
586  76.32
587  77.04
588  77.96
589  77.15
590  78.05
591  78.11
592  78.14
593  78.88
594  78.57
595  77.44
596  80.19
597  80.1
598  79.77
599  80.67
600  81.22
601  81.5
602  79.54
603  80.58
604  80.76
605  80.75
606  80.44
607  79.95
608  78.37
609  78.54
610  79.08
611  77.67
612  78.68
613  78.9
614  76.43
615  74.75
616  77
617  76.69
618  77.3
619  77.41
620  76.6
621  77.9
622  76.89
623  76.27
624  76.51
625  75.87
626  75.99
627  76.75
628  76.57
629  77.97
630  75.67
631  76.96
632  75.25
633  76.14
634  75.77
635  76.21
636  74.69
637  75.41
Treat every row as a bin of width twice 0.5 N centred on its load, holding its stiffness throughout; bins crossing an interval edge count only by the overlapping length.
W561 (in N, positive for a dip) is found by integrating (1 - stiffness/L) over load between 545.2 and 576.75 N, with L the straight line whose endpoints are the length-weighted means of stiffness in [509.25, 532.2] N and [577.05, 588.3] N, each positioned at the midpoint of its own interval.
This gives 7.1 N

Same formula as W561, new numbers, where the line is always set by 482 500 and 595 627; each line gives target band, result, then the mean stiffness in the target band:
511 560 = 3.8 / 70.5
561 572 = 3.3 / 53.7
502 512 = -0.2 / 77.4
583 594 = 0.1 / 77.2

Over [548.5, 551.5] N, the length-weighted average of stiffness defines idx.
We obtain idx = 61.7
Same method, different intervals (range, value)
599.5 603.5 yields 80.7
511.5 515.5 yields 75.2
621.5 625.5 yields 76.4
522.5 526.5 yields 77.3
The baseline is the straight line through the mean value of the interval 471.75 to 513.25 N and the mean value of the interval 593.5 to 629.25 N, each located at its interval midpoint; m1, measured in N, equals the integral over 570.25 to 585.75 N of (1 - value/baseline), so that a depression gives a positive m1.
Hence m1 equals 1.8 N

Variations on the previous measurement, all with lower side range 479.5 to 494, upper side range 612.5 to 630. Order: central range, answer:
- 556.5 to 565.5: 2.70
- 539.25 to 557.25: 2.48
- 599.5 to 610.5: -0.55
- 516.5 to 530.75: -0.64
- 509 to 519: -0.34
